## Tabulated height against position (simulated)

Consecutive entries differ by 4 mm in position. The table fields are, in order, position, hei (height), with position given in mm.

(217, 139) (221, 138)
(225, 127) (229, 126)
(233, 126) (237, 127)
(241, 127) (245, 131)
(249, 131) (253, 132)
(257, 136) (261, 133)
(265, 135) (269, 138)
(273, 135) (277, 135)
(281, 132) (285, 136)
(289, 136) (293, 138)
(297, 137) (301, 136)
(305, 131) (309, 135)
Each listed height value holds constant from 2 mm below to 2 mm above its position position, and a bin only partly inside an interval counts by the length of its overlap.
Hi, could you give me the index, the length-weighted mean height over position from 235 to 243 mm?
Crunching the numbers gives 127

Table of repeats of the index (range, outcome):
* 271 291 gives 135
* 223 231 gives 126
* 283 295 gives 137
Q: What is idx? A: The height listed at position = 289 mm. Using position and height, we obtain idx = 136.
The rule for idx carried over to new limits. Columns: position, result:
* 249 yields 131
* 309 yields 135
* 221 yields 138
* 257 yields 136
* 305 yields 131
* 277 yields 135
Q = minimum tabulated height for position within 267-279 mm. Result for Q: 135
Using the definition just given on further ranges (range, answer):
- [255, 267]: 133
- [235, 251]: 127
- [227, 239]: 126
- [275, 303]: 132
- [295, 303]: 136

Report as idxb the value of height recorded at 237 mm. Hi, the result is 127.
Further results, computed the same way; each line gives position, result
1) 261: 133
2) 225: 127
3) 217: 139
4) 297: 137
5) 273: 135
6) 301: 136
